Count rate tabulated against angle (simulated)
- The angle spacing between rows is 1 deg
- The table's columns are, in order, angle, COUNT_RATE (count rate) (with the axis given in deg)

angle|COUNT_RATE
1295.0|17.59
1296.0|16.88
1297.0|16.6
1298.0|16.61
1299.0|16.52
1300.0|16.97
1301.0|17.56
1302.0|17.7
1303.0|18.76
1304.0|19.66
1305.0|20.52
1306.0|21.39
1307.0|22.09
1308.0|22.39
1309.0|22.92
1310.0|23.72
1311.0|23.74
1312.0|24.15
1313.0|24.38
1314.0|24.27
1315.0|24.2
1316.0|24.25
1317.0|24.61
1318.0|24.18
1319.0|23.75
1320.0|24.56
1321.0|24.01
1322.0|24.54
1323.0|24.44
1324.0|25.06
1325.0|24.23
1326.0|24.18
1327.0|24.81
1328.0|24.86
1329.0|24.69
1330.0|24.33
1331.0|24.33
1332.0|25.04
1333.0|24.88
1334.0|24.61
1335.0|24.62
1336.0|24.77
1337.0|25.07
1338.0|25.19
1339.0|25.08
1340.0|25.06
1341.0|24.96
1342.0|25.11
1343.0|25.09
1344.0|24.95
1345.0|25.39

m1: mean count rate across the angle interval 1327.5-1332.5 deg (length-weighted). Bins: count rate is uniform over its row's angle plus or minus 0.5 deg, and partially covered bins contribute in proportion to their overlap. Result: 24.6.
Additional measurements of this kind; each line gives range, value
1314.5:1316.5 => 24.2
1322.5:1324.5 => 24.8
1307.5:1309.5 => 22.7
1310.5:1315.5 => 24.1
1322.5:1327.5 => 24.5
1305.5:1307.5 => 21.7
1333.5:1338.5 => 24.9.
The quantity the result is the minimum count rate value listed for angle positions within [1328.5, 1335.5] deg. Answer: 24.33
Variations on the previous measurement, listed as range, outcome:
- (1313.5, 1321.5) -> 23.75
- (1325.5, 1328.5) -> 24.18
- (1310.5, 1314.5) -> 23.74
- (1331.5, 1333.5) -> 24.88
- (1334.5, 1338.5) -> 24.62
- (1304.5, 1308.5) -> 20.52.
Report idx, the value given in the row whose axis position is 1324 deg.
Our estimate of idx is 25.06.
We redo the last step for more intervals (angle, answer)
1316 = 24.25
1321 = 24.01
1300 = 16.97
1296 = 16.88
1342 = 25.11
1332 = 25.04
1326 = 24.18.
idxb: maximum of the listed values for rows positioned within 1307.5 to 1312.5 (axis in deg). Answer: 24.15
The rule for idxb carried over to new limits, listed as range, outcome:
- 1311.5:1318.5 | 24.61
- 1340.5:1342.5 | 25.11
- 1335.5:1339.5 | 25.19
